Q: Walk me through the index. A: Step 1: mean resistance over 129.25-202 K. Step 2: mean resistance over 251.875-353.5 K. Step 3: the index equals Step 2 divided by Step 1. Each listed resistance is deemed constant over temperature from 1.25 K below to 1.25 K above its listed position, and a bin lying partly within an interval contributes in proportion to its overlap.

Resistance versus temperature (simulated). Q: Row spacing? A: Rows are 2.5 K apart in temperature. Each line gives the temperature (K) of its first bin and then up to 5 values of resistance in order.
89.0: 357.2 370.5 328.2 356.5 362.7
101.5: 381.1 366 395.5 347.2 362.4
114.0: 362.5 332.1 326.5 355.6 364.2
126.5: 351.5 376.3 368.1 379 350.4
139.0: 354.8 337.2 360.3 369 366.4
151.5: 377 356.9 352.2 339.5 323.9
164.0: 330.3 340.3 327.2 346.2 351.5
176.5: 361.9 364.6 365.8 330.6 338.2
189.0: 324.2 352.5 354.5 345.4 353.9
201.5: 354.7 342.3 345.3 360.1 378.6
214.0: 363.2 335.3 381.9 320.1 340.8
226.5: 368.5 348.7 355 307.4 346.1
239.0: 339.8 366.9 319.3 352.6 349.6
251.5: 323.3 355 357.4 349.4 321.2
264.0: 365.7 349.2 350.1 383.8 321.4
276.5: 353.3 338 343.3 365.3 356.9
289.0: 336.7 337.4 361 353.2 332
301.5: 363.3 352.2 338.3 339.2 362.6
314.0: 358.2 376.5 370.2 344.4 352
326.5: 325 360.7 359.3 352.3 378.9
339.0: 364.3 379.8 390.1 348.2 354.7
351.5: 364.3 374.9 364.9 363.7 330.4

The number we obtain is 1.0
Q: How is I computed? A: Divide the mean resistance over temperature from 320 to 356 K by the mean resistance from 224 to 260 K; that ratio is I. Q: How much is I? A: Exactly 1.04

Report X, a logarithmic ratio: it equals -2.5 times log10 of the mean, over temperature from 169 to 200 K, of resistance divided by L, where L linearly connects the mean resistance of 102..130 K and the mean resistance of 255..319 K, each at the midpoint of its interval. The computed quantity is 0.02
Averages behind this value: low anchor 359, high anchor 351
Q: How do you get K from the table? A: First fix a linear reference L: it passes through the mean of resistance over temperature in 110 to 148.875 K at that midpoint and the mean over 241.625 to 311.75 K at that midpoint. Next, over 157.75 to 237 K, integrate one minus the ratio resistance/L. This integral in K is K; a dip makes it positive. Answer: 1.3 K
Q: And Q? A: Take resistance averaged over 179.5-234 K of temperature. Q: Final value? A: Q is 350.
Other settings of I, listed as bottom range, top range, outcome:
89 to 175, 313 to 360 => 1.02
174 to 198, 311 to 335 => 1.02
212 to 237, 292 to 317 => 1.01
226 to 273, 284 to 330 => 1.01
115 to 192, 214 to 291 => 0.99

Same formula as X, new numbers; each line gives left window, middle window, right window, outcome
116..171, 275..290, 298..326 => 0.01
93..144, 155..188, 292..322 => 0.04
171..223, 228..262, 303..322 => 0.03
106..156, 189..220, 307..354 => 0.02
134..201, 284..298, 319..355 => 0.02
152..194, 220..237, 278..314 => 0.02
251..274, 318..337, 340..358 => 0.03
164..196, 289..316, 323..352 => 0.02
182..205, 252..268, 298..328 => 0.00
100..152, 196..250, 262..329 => 0.02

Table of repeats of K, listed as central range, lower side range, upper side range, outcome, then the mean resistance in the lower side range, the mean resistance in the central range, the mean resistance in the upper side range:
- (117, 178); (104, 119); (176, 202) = 0.2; 358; 353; 349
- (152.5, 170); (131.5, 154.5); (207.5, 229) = 1.0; 362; 339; 356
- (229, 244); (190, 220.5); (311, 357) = 0.6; 355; 342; 362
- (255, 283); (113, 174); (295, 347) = 0.6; 352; 349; 357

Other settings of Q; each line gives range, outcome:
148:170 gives 346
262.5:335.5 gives 352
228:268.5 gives 344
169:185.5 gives 351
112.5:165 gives 354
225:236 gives 345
